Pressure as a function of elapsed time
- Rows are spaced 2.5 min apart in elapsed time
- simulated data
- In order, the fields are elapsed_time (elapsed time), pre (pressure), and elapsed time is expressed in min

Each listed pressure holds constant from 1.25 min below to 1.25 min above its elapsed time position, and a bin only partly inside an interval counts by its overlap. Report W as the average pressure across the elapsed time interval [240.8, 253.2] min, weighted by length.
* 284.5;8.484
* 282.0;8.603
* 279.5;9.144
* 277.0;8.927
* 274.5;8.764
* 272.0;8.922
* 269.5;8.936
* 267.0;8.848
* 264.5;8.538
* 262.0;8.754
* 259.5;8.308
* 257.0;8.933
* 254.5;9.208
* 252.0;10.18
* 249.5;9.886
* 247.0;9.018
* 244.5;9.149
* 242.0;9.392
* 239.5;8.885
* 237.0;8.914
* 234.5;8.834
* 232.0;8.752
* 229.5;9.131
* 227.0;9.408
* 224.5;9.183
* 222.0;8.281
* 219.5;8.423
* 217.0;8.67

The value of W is 9.52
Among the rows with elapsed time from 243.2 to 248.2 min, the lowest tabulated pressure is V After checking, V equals 9.018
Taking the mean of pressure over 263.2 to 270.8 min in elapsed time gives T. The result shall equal 8.77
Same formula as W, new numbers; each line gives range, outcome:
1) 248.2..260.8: 9.3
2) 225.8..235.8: 9.03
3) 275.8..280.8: 9.03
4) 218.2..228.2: 8.82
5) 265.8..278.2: 8.88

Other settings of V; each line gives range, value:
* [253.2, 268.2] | 8.308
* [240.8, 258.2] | 8.933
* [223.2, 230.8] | 9.131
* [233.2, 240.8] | 8.834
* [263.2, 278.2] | 8.538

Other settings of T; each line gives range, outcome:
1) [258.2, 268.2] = 8.61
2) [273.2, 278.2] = 8.85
